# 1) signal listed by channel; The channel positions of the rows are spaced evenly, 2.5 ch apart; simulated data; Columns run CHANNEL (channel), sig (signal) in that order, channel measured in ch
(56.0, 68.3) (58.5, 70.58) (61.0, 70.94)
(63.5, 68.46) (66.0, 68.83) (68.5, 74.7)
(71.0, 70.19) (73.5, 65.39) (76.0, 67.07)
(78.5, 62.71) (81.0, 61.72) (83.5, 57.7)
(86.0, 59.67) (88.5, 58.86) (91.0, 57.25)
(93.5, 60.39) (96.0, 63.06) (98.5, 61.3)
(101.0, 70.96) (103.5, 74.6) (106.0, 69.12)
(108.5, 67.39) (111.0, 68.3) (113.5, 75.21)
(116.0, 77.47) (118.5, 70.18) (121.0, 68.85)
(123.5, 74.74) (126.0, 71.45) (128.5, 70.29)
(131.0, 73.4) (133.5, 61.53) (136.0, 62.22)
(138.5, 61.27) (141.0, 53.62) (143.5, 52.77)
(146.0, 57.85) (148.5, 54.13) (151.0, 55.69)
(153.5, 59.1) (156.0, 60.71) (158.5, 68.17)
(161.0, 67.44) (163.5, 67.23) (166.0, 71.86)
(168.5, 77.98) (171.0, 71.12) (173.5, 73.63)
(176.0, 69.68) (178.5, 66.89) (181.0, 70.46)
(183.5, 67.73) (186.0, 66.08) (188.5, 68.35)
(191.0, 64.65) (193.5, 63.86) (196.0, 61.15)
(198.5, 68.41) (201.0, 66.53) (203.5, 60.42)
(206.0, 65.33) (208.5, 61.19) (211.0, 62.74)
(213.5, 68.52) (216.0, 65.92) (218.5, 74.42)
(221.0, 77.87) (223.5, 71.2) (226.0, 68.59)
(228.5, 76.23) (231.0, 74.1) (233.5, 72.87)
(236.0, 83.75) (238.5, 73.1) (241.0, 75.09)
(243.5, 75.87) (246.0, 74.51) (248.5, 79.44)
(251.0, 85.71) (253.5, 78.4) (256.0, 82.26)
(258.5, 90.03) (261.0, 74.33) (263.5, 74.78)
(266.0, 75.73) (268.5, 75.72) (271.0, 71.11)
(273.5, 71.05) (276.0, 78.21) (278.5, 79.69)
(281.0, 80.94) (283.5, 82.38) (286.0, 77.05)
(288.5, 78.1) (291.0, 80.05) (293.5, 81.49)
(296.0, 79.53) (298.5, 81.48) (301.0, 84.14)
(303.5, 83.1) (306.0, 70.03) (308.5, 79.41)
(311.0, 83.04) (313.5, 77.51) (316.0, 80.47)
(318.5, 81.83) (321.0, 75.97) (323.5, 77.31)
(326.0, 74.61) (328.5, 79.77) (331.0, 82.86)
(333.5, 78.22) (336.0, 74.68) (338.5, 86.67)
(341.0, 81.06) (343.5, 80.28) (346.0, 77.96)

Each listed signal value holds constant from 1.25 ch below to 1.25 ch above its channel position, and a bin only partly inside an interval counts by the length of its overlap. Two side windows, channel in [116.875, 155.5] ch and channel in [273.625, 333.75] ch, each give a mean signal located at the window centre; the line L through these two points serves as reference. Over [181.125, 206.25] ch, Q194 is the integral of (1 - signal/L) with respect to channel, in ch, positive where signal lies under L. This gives 1.2 ch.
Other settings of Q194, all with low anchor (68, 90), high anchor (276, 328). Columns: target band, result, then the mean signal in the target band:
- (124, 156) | 3.1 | 61.4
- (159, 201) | 1.4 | 68.5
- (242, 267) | -1.0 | 79.1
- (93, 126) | -1.8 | 69.6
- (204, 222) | 1.4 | 67.5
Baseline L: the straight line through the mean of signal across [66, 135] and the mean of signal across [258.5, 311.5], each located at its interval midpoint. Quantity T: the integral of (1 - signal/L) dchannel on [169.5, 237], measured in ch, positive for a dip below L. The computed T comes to 4.1 ch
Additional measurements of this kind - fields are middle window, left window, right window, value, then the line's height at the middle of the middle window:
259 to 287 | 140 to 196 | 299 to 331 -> -0.6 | 75.1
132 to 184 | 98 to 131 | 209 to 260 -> 6.0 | 72.6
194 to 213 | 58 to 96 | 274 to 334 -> 2.4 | 72.9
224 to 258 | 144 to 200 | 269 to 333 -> -2.0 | 72.8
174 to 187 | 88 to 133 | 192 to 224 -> -0.3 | 67.2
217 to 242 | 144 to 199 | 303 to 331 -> -1.3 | 70.9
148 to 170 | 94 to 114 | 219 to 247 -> 1.8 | 71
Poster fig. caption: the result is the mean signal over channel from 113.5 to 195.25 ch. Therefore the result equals 66.4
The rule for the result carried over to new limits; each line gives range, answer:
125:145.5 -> 63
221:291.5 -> 77.1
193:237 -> 69.1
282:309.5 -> 79.7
